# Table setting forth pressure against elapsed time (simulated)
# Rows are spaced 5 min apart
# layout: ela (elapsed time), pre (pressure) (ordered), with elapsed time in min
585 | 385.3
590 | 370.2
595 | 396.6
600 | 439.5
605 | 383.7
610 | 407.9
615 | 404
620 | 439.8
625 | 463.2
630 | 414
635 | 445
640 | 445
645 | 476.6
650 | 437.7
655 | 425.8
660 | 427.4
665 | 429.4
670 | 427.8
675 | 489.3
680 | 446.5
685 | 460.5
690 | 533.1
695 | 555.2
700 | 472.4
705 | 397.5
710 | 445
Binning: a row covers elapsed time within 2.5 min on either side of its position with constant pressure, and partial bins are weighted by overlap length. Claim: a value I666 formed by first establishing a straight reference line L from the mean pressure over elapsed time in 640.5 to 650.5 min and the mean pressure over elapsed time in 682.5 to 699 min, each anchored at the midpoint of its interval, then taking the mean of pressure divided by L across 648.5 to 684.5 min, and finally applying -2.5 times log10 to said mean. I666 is 0.10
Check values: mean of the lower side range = 459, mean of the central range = 442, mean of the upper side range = 512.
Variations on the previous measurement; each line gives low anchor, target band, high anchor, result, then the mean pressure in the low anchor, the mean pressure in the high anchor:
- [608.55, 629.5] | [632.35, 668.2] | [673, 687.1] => 0.02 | 428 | 465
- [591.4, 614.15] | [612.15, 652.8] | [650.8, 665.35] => -0.06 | 405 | 428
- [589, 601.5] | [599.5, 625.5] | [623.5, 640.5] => 0.00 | 403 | 440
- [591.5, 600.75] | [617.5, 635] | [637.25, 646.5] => 0.00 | 409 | 459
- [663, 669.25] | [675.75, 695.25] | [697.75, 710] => -0.14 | 429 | 436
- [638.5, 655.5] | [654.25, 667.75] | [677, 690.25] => 0.07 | 449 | 471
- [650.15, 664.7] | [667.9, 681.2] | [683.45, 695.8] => 0.04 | 429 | 515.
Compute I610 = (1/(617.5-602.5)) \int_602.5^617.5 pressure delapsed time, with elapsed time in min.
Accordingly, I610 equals 399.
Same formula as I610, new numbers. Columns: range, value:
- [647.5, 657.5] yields 432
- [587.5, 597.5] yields 383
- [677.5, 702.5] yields 494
